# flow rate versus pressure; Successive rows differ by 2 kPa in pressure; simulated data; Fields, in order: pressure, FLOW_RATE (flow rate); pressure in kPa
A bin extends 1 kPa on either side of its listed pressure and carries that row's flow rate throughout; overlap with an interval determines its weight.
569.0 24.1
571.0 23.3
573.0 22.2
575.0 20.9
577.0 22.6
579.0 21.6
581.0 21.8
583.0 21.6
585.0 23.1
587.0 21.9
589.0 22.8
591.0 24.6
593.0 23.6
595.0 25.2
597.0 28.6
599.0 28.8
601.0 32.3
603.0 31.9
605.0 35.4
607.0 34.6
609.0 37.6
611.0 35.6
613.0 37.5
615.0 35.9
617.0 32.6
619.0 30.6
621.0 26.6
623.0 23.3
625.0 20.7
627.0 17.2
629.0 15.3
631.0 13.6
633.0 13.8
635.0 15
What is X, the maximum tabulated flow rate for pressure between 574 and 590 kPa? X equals 23.1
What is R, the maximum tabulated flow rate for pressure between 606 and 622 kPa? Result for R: 37.6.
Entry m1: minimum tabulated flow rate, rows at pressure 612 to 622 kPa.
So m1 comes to 26.6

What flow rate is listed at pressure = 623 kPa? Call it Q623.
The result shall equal 23.3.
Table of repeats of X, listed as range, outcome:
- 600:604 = 32.3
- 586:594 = 24.6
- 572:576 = 22.2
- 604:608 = 35.4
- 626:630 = 17.2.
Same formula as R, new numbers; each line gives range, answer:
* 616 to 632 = 32.6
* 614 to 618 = 35.9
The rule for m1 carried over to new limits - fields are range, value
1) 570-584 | 20.9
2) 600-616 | 31.9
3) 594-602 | 25.2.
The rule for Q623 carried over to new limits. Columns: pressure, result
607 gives 34.6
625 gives 20.7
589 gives 22.8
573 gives 22.2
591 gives 24.6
